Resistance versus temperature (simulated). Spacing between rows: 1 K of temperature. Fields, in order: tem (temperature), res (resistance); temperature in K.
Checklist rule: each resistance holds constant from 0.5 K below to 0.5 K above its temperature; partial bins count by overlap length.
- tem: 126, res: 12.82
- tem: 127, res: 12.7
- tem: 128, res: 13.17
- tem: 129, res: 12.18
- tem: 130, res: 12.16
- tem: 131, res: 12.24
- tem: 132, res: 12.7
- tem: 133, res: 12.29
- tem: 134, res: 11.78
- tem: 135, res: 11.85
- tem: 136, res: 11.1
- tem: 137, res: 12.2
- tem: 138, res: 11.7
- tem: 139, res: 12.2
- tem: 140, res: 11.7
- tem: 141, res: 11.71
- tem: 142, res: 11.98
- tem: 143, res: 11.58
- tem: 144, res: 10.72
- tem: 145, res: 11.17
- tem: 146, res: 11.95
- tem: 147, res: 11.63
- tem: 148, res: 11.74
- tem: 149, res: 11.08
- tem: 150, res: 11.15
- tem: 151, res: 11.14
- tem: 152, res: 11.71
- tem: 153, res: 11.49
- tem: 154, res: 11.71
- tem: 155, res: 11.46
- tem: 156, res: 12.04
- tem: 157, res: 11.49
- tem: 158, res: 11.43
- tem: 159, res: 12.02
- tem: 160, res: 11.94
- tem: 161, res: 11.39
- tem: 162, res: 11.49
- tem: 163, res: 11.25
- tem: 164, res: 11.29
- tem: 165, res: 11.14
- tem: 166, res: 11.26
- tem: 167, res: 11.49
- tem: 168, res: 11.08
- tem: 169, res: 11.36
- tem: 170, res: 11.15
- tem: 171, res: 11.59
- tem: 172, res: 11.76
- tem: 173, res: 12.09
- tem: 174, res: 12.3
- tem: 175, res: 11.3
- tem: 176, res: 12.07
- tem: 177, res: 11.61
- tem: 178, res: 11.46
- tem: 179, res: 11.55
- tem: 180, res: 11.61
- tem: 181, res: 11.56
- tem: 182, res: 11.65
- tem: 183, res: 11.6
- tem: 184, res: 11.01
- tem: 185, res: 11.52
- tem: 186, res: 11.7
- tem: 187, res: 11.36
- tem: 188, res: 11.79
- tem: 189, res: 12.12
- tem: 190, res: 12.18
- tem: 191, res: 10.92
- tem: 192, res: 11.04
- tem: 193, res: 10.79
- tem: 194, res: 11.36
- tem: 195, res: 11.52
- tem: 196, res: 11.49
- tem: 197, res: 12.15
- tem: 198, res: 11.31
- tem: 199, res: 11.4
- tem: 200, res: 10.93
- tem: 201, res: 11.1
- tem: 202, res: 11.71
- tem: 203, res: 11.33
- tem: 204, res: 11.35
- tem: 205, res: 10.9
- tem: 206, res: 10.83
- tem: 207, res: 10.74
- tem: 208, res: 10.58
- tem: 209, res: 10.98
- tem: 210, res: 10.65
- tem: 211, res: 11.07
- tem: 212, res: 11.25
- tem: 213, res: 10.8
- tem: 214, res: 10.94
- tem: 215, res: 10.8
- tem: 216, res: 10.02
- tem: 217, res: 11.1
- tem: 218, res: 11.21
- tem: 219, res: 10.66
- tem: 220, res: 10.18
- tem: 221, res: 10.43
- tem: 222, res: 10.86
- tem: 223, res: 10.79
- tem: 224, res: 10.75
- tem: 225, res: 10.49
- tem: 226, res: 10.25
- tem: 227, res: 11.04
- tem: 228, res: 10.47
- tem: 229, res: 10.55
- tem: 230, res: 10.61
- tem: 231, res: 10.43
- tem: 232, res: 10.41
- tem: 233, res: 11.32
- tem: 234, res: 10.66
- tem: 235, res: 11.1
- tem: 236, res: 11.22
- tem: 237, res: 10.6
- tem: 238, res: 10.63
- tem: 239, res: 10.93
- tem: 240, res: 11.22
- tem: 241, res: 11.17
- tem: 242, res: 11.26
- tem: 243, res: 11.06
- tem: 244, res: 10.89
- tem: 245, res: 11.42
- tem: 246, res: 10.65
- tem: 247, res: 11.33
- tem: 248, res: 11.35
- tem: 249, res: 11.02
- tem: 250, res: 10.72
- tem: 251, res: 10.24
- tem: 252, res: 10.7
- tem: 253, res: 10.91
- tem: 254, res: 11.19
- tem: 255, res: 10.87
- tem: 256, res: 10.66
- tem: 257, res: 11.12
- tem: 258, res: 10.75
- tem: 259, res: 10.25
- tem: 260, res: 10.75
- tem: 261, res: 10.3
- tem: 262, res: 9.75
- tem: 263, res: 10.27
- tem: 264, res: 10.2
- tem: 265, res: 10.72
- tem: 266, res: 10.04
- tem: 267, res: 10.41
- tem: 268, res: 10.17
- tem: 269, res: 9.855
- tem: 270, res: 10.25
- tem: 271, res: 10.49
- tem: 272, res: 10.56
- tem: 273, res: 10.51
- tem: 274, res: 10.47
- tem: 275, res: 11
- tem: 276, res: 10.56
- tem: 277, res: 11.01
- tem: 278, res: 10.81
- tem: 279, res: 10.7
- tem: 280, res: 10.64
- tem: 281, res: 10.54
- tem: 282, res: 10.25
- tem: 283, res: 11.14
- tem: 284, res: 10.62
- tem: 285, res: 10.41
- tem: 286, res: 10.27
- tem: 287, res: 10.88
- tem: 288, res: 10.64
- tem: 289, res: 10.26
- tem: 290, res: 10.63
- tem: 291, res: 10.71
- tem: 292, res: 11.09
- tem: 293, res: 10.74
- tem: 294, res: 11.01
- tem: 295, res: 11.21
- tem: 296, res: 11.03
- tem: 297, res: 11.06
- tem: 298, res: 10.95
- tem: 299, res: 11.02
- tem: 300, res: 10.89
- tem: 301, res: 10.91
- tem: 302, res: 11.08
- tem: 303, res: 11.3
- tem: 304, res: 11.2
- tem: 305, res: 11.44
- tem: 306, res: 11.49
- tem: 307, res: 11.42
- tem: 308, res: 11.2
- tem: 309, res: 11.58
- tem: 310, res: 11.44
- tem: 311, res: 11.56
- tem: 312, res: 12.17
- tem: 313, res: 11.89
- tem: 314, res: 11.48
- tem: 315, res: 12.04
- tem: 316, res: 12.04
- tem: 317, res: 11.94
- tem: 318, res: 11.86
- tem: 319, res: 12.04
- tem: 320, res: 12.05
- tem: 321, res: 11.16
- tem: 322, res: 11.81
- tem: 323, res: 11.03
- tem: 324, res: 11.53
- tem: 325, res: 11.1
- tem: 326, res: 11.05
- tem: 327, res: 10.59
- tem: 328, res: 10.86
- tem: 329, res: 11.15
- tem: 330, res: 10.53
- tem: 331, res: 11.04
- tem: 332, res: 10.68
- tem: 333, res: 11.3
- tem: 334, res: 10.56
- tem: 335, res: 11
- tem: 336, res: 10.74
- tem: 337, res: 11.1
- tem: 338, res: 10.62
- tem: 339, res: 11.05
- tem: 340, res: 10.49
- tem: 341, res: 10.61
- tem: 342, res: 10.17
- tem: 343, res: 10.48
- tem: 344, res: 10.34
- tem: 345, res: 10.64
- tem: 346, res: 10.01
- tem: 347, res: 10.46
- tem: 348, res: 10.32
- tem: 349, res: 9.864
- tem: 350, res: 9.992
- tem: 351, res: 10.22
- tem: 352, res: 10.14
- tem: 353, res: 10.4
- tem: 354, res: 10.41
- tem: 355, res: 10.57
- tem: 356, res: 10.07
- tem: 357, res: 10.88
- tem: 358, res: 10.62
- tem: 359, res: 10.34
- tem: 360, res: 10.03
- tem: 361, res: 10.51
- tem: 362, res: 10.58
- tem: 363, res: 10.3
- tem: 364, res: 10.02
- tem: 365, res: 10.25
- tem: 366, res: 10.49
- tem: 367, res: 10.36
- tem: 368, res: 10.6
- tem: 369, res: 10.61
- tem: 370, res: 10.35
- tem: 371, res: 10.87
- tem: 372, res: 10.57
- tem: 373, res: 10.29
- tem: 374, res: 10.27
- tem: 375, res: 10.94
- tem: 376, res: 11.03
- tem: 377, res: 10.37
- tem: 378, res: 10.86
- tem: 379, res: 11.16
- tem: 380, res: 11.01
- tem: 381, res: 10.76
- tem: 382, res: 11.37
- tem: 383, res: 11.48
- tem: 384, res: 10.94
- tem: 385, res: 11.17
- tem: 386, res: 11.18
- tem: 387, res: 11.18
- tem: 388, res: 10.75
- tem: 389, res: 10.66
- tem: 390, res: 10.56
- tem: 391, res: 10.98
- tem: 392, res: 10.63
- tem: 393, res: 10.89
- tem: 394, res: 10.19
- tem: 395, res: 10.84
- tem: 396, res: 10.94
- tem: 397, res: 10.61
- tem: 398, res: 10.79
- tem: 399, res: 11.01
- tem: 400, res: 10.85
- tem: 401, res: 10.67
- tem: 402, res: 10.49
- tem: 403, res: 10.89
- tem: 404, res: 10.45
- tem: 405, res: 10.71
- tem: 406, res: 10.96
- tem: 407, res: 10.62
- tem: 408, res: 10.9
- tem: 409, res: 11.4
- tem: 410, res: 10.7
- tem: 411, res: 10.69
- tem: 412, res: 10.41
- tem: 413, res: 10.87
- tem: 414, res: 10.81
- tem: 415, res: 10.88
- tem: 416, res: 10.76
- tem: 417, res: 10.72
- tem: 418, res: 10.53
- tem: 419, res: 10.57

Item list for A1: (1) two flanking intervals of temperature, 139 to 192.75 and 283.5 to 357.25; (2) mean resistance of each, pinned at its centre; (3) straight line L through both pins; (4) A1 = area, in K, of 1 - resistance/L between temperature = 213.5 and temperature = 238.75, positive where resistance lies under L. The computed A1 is 1.36 K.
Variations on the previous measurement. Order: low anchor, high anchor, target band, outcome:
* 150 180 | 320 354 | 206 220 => 0.6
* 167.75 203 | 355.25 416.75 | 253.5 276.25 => 1.5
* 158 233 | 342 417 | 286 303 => 0.0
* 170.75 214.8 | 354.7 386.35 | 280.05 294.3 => 0.4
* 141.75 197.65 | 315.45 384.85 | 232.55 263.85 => 1.0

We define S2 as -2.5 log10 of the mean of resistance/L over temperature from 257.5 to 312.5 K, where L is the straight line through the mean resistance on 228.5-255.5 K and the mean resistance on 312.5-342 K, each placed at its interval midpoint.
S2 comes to 0.03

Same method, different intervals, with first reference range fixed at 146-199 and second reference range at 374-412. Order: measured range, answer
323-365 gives 0.04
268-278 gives 0.07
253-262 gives 0.06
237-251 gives 0.03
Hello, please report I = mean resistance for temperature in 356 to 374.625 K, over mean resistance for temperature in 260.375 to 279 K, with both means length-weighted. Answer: 1.00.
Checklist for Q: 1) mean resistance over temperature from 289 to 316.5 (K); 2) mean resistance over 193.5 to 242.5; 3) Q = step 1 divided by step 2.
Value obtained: 1.0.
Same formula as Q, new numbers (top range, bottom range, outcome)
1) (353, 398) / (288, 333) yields 0.95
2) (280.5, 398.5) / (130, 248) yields 0.96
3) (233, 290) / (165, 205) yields 0.93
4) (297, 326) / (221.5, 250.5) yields 1.06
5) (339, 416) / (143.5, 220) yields 0.94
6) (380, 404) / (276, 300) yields 1.01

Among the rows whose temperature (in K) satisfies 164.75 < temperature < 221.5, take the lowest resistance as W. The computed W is 10.02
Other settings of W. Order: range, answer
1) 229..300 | 9.75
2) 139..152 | 10.72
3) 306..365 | 9.864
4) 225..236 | 10.25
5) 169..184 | 11.01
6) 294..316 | 10.89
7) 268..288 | 9.855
